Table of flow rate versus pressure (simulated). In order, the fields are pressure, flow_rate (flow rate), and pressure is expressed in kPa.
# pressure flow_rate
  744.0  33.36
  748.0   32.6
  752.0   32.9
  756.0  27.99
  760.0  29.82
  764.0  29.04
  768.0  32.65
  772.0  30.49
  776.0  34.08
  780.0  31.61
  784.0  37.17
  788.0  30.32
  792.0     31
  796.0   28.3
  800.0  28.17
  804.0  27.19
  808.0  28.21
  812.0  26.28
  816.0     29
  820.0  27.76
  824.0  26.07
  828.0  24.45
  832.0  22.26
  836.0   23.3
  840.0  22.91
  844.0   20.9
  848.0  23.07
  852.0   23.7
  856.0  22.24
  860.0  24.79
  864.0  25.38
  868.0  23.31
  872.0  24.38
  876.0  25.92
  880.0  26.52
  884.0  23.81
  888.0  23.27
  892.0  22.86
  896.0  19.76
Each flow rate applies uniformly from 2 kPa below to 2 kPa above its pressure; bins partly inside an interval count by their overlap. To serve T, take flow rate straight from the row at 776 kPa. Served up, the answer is 34.08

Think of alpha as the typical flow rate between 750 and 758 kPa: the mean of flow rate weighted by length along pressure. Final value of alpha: 30.4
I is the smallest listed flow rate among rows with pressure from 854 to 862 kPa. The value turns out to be 22.24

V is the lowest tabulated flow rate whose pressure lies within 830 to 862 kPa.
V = 20.9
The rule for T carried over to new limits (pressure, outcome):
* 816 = 29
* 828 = 24.45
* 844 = 20.9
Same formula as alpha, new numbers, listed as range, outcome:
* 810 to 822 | 27.7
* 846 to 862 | 23.4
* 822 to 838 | 24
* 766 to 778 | 32.4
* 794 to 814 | 27.6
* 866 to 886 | 24.8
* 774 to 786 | 34.3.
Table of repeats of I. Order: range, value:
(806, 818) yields 26.28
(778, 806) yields 27.19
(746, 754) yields 32.6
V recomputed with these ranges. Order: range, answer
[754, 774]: 27.99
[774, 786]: 31.61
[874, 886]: 23.81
